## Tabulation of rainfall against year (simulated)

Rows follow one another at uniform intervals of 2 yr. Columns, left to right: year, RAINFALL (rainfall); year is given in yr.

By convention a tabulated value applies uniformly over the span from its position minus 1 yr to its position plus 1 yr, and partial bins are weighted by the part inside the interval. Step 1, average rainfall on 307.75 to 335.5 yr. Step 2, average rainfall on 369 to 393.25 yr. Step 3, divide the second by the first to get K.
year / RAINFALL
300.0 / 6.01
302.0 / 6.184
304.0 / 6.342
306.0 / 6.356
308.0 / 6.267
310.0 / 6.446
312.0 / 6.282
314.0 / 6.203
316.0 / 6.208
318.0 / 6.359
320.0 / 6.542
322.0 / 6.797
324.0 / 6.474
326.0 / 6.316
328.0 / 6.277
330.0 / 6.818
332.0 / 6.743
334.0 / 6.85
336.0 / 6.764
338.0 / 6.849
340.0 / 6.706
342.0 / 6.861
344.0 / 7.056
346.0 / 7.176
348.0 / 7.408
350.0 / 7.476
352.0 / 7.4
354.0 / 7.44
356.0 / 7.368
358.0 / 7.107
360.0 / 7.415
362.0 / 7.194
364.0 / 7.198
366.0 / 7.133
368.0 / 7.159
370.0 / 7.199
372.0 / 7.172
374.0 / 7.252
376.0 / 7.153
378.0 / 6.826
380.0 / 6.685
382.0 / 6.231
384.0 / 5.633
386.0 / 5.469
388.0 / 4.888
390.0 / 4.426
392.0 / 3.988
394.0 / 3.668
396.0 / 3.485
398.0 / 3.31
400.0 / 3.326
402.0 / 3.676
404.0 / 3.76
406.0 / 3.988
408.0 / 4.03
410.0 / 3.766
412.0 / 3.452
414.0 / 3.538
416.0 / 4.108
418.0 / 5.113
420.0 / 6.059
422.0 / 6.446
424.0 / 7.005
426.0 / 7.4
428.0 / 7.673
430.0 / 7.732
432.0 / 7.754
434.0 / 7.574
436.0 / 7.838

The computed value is 0.93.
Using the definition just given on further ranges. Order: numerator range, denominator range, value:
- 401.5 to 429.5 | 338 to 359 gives 0.71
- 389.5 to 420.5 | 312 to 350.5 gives 0.59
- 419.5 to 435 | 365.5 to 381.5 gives 1.03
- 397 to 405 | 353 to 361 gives 0.48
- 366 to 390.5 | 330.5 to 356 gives 0.91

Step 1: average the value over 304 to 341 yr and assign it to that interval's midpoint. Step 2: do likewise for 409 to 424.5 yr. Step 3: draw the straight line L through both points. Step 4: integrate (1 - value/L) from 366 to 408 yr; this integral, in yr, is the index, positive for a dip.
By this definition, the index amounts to 1.2 yr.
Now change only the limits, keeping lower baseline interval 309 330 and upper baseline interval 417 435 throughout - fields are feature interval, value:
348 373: -2.46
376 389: 1.34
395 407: 5.70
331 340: -0.41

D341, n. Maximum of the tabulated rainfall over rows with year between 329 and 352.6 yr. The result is 7.476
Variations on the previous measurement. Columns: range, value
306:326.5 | 6.797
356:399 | 7.415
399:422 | 6.446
